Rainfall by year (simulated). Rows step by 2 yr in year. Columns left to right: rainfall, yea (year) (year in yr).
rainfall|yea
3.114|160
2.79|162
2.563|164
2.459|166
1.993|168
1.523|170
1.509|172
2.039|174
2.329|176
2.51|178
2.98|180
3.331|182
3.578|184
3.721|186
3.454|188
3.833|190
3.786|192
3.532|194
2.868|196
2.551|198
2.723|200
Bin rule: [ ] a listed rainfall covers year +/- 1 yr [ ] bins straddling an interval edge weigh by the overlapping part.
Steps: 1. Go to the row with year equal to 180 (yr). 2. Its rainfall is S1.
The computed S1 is 2.98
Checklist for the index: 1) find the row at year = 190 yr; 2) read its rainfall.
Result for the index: 3.833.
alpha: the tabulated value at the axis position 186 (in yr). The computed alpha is 3.721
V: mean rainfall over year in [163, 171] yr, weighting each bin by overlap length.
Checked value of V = 2.13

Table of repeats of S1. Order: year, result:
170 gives 1.523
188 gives 3.454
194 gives 3.532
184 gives 3.578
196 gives 2.868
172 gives 1.509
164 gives 2.563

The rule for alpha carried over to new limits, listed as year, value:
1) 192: 3.786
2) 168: 1.993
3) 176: 2.329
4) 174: 2.039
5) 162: 2.79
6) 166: 2.459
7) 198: 2.551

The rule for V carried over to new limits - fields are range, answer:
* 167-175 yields 1.77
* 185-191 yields 3.67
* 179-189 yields 3.41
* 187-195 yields 3.65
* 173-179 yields 2.29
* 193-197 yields 3.2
